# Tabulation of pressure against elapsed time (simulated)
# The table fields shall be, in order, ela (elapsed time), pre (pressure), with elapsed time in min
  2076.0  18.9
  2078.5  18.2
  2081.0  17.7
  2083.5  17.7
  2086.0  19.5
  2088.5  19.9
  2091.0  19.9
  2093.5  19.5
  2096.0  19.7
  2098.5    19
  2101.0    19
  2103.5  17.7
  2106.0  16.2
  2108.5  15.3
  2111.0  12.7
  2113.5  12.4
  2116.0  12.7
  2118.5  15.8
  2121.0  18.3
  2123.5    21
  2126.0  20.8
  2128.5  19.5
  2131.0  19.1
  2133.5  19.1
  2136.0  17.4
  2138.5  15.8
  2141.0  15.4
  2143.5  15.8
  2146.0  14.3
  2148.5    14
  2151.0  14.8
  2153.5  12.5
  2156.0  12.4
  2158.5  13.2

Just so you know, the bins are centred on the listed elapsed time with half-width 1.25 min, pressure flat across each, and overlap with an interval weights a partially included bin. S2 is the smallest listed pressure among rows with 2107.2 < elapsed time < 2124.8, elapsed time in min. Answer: 12.4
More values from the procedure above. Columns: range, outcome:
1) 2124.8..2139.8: 15.8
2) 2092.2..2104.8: 17.7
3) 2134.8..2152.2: 14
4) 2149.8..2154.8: 12.5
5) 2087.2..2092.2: 19.9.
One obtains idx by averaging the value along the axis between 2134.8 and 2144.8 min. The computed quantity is 16.1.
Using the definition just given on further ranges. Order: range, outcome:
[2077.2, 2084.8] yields 17.9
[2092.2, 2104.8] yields 19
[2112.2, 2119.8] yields 13.7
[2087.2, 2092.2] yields 19.9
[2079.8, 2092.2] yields 18.9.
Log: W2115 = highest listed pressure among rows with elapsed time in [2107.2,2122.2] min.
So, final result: 18.3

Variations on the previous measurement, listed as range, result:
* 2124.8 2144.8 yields 20.8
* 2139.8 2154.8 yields 15.8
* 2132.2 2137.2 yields 19.1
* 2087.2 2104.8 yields 19.9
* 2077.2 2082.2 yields 18.2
